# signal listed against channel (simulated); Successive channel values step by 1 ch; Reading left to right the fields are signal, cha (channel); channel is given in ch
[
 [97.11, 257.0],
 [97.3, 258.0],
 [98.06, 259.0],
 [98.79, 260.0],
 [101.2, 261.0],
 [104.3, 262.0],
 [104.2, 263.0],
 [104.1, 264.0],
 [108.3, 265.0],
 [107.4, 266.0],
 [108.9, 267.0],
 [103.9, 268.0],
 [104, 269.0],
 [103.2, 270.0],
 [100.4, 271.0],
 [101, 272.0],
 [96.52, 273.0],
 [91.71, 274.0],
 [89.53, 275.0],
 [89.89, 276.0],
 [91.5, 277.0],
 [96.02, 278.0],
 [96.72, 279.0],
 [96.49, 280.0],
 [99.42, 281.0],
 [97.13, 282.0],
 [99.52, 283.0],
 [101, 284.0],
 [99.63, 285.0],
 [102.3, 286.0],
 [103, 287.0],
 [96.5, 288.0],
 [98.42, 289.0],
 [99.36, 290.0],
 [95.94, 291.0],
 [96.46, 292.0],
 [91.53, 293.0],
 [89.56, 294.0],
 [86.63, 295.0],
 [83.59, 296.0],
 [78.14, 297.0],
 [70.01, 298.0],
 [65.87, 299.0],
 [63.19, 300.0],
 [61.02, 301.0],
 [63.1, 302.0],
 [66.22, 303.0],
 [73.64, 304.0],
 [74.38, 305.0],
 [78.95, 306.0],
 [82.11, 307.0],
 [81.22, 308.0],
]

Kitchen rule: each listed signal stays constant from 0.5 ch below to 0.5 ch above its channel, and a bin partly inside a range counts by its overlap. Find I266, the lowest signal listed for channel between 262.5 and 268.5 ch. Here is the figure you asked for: 103.9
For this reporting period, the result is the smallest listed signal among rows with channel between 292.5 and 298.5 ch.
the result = 70.01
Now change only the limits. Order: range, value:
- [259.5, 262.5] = 98.79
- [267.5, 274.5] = 91.71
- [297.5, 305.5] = 61.02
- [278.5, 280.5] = 96.49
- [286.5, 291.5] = 95.94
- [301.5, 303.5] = 63.1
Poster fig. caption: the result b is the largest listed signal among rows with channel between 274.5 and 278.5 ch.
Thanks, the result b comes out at 96.02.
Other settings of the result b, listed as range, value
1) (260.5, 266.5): 108.3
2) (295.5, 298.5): 83.59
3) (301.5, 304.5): 73.64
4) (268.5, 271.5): 104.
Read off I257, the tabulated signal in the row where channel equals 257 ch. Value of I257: 97.11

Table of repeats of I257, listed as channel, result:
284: 101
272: 101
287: 103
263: 104.2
